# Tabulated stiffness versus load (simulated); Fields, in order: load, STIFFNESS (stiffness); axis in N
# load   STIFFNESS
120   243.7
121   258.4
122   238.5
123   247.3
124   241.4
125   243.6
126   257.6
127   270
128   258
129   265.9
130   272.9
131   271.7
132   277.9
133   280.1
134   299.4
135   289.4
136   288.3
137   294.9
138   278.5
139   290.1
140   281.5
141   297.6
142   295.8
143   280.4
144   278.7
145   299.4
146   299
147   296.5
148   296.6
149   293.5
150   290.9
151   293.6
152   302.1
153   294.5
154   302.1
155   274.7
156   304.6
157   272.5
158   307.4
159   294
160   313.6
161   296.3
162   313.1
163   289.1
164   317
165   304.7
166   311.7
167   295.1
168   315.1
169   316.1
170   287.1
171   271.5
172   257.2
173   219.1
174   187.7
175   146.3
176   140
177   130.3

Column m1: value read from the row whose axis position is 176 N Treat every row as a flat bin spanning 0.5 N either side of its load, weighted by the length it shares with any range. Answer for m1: 140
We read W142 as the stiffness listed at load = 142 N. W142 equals 295.8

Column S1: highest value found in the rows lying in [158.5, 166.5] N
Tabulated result 317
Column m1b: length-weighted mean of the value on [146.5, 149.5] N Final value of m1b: 296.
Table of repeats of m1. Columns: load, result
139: 290.1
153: 294.5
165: 304.7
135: 289.4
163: 289.1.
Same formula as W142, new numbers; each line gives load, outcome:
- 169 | 316.1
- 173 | 219.1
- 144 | 278.7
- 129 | 265.9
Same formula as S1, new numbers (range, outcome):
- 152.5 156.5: 304.6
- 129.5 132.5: 277.9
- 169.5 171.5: 287.1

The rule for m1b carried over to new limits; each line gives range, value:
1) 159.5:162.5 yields 308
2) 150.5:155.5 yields 293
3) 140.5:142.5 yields 297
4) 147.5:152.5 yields 295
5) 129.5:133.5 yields 276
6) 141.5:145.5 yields 289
